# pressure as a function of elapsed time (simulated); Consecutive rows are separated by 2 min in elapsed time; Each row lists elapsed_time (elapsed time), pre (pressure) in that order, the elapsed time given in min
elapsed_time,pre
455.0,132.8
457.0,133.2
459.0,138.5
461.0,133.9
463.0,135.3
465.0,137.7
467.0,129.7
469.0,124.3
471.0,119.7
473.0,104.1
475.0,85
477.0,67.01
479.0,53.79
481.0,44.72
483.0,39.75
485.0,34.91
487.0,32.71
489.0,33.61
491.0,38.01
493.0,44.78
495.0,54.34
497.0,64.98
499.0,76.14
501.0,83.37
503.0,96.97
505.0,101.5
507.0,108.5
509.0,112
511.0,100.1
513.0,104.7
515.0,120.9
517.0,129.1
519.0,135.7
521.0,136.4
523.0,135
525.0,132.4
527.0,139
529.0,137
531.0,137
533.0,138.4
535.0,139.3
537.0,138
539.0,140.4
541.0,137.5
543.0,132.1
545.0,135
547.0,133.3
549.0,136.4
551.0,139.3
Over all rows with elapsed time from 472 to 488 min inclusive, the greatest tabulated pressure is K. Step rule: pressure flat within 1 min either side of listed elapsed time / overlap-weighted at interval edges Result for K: 104.1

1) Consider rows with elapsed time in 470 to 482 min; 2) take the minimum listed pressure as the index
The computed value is 44.72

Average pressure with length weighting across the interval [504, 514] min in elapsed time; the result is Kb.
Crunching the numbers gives 105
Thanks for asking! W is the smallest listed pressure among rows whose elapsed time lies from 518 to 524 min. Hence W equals 135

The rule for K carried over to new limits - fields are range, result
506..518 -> 129.1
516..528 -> 139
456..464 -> 138.5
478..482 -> 53.79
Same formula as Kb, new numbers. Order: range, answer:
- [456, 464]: 135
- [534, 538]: 139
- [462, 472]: 129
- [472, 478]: 85.4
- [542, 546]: 134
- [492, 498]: 54.7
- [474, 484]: 58.1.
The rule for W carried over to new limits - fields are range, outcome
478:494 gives 32.71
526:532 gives 137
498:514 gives 76.14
